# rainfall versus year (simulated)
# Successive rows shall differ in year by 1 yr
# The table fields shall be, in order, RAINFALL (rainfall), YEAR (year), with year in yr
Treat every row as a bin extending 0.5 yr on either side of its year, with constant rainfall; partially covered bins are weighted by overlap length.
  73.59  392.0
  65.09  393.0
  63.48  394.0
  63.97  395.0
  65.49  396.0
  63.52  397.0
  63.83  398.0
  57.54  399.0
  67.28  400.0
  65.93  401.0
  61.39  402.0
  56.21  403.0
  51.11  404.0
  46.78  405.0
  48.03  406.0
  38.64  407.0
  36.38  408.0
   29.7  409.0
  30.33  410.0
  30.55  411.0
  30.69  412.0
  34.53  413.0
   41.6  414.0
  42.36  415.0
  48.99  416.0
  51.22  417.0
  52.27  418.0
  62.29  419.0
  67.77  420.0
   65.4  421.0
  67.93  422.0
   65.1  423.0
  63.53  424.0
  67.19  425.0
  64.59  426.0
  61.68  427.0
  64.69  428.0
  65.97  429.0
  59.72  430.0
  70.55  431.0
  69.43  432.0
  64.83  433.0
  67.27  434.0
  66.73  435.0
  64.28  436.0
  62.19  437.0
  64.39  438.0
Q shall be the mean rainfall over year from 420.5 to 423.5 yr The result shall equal 66.1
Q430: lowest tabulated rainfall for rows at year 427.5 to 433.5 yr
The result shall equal 59.72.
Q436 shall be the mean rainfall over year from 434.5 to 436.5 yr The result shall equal 65.5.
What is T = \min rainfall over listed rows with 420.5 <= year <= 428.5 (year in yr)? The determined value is 61.68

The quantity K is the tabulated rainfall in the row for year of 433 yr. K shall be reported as 64.83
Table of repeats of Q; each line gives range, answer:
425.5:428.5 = 63.7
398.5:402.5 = 63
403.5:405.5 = 48.9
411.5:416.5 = 39.6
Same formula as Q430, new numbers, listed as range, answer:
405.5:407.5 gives 38.64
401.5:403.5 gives 56.21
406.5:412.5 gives 29.7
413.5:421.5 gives 41.6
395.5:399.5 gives 57.54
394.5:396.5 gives 63.97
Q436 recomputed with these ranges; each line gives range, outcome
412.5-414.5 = 38.1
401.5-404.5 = 56.2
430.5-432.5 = 70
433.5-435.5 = 67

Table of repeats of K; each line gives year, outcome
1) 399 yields 57.54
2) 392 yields 73.59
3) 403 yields 56.21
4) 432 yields 69.43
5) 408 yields 36.38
